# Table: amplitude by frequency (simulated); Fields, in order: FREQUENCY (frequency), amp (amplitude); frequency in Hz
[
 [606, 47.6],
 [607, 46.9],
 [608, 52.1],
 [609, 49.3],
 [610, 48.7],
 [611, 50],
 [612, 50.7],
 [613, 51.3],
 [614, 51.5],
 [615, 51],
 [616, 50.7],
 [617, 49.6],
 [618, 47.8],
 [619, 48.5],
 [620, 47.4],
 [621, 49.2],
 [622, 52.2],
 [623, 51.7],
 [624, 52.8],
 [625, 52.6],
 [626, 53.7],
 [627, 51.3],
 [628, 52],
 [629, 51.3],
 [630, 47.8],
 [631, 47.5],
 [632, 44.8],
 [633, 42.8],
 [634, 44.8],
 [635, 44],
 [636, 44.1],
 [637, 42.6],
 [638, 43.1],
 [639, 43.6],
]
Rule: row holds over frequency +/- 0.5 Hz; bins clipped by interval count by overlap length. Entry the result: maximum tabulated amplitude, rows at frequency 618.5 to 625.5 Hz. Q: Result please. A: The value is 52.8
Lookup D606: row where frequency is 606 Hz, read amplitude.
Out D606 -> 47.6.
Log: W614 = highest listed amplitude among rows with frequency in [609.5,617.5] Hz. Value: 51.5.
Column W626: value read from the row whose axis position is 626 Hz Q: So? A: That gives 53.7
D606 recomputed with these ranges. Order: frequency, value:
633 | 42.8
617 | 49.6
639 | 43.6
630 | 47.8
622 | 52.2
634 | 44.8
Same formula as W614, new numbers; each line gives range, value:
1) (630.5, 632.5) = 47.5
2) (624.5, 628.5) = 53.7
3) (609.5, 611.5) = 50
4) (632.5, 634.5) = 44.8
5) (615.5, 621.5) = 50.7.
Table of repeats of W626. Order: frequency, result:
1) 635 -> 44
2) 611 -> 50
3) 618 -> 47.8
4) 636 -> 44.1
